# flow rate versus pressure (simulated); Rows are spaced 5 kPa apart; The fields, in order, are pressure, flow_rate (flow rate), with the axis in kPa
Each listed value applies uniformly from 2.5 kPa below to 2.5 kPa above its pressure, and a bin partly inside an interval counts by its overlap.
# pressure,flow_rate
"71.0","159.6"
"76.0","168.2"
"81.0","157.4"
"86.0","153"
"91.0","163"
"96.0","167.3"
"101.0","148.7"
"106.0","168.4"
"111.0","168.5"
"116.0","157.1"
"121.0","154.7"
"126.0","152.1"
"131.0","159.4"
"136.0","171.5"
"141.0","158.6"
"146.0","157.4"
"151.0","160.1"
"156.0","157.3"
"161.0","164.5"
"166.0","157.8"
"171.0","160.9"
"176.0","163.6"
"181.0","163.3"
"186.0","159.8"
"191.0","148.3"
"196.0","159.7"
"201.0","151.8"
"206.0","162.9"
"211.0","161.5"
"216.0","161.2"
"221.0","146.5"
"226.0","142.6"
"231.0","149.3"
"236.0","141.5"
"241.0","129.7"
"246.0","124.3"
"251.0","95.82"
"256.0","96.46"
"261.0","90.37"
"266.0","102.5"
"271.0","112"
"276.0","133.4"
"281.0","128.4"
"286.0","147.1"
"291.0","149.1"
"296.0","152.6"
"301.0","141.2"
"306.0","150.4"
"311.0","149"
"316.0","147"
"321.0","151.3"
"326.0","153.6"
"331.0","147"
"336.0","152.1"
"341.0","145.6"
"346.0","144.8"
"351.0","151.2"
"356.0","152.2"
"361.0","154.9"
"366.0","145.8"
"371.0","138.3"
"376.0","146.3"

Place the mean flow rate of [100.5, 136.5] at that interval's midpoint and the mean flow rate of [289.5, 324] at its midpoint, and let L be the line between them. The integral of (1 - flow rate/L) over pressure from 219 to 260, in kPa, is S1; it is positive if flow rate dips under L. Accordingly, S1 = 7.0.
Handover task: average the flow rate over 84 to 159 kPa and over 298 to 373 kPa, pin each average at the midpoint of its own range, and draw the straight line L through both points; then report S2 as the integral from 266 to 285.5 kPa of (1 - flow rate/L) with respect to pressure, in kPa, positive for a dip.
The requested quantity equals 3.5 kPa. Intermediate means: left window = 160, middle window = 124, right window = 148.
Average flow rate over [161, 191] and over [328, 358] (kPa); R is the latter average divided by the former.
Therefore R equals 0.9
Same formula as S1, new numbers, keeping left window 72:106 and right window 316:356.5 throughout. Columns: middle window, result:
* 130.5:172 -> -0.9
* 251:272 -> 7.4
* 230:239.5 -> 0.7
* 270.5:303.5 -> 2.7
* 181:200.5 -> -0.1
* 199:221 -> -0.4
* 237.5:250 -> 2.4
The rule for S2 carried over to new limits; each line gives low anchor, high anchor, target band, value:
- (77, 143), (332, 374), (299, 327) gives 0.26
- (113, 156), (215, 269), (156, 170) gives -1.00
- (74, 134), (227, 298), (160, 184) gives -2.78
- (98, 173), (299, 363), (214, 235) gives 0.81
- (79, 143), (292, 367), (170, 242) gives 0.72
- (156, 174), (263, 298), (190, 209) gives -0.57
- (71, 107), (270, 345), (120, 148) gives -0.36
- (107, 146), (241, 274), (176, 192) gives -2.62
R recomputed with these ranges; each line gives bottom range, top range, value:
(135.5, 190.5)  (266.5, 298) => 0.84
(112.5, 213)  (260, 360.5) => 0.89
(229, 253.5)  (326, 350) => 1.16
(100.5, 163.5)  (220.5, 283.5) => 0.76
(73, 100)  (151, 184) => 1.00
